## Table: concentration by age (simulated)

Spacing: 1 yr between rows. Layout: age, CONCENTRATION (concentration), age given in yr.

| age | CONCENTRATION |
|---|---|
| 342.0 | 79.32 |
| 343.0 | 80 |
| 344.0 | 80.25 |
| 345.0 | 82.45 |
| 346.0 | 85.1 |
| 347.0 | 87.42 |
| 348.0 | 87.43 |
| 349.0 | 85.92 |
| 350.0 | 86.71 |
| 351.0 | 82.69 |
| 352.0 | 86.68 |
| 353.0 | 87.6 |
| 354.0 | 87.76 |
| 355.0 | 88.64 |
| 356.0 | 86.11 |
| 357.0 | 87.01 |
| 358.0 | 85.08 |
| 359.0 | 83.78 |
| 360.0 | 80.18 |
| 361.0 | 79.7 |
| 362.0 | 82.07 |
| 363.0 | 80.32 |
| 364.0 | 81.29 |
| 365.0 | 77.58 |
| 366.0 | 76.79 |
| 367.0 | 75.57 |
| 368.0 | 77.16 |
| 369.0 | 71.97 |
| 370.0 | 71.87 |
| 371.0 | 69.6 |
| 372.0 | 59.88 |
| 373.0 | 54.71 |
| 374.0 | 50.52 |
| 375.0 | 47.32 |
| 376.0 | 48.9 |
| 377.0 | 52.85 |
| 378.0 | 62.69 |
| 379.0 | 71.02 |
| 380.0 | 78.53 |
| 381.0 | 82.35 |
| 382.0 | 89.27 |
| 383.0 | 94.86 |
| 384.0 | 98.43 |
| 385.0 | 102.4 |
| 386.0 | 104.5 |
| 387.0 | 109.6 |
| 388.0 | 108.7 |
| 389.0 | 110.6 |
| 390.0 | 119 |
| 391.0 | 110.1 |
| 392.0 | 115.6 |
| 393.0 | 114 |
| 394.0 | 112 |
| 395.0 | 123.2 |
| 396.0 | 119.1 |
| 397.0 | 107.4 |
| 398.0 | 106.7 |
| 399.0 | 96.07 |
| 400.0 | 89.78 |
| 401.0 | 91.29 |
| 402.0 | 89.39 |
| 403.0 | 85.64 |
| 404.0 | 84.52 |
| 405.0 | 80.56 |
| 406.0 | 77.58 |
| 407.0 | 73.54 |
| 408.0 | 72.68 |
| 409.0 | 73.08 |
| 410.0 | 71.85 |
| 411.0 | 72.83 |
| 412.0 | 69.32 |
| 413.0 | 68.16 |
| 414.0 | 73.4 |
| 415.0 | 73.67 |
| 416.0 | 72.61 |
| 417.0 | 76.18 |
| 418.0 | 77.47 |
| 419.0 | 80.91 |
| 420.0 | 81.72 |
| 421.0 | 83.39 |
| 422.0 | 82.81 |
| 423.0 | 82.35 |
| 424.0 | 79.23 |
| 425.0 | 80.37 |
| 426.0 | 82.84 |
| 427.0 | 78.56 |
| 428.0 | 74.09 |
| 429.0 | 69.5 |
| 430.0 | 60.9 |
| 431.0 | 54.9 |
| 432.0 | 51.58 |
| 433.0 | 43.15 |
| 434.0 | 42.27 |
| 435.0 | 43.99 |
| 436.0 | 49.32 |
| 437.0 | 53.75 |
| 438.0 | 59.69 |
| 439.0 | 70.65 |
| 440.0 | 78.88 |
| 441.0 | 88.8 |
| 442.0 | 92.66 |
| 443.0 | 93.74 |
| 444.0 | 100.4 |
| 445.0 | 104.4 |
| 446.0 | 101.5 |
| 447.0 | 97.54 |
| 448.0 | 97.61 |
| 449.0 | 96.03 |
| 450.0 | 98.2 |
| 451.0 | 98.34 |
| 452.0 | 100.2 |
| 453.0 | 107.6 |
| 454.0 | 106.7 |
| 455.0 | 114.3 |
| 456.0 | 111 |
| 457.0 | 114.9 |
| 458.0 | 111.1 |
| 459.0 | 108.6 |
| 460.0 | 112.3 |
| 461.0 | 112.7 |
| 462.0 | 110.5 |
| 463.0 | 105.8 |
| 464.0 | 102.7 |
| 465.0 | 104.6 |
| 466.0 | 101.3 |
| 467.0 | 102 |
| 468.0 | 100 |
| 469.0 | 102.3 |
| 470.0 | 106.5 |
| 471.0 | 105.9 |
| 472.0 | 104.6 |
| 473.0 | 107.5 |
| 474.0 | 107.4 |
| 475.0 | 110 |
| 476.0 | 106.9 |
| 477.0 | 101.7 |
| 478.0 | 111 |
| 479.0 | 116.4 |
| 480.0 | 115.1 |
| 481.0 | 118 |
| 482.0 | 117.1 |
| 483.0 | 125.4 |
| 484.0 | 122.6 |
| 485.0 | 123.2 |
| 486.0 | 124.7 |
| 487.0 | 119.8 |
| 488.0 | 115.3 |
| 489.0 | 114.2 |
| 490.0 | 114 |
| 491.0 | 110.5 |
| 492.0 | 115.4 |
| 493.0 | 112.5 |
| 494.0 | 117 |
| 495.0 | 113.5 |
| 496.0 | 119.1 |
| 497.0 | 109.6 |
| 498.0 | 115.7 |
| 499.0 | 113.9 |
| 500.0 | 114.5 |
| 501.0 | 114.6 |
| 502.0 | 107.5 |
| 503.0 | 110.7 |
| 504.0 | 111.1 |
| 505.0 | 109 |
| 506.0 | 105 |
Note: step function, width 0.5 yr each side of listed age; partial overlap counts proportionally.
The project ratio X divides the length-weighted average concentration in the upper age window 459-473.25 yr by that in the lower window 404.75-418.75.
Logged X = 1.43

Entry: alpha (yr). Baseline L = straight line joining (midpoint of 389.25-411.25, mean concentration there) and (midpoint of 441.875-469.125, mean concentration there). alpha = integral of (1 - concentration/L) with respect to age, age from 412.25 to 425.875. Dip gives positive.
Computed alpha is 2.8 yr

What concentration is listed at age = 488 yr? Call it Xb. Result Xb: 115.3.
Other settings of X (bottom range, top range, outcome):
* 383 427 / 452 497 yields 1.23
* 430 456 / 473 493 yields 1.40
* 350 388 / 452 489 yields 1.40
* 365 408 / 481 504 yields 1.33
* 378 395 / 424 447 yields 0.72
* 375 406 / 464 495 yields 1.18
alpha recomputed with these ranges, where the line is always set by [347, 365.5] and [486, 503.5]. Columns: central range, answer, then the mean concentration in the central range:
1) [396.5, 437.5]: 9.5 yr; 74.6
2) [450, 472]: 0.1 yr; 106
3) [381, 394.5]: -2.2 yr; 106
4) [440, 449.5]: 0.7 yr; 96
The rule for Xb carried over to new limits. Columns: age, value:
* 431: 54.9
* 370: 71.87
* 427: 78.56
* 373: 54.71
